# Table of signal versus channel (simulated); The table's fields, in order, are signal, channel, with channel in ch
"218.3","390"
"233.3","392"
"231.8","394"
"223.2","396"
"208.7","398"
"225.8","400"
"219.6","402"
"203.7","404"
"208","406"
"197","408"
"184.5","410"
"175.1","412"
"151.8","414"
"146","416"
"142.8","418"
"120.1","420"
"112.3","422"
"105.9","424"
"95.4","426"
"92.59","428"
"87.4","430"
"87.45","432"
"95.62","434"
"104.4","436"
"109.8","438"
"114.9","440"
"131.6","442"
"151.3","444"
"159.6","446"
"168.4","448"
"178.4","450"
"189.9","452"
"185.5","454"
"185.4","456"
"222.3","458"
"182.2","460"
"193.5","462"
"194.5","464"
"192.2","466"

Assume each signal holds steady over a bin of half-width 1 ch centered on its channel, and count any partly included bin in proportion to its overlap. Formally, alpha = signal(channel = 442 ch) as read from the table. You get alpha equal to 131.6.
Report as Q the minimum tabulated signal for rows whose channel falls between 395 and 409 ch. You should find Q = 197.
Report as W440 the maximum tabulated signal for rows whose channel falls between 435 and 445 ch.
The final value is 151.3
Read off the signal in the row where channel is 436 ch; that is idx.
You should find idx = 104.4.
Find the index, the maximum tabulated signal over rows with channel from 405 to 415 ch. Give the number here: 208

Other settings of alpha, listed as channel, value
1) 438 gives 109.8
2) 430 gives 87.4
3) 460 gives 182.2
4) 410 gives 184.5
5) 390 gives 218.3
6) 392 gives 233.3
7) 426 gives 95.4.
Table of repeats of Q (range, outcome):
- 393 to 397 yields 223.2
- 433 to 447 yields 95.62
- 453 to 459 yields 185.4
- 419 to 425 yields 105.9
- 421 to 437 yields 87.4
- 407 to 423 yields 112.3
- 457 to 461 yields 182.2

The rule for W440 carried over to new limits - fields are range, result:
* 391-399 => 233.3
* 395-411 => 225.8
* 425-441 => 114.9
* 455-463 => 222.3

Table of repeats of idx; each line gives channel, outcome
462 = 193.5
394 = 231.8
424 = 105.9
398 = 208.7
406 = 208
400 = 225.8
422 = 112.3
